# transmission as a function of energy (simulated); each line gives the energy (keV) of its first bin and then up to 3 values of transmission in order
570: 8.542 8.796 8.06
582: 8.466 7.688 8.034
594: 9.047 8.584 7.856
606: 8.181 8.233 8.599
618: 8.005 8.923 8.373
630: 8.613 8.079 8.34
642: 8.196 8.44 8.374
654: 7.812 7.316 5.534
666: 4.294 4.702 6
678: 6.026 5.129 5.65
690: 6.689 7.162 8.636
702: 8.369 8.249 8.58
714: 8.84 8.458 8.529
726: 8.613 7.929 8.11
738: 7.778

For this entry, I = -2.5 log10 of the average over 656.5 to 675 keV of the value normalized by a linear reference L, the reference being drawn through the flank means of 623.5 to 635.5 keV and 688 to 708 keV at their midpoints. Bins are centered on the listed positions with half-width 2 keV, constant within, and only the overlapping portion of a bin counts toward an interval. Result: 0.42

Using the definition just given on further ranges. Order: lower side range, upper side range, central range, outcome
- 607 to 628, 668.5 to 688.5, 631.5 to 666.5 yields -0.084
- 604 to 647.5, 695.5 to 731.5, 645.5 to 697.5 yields 0.296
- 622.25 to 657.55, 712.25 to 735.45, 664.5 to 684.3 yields 0.499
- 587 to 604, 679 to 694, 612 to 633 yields -0.113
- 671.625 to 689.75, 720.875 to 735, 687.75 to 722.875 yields -0.150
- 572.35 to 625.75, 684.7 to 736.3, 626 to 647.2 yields -0.013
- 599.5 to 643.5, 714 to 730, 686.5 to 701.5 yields 0.144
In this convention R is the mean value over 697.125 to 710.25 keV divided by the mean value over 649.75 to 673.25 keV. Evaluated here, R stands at 1.37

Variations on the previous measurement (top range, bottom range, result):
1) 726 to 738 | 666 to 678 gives 1.53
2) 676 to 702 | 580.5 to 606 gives 0.81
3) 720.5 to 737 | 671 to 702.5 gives 1.26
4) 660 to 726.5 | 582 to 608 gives 0.85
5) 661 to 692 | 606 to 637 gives 0.66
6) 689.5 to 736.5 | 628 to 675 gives 1.15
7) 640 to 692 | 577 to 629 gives 0.78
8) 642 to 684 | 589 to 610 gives 0.77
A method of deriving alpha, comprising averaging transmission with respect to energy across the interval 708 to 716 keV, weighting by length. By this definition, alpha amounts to 8.71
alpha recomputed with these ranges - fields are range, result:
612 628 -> 8.48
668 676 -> 5.35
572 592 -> 8.21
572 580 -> 8.43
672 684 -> 5.72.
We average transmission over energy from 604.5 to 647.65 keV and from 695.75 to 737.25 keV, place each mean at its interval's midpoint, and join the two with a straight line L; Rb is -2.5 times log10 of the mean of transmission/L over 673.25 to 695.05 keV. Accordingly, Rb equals 0.35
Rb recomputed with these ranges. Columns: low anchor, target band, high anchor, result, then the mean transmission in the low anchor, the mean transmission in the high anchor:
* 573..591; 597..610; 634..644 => 0.00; 8.19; 8.23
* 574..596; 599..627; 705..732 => 0.00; 8.31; 8.46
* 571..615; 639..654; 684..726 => -0.02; 8.32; 7.95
